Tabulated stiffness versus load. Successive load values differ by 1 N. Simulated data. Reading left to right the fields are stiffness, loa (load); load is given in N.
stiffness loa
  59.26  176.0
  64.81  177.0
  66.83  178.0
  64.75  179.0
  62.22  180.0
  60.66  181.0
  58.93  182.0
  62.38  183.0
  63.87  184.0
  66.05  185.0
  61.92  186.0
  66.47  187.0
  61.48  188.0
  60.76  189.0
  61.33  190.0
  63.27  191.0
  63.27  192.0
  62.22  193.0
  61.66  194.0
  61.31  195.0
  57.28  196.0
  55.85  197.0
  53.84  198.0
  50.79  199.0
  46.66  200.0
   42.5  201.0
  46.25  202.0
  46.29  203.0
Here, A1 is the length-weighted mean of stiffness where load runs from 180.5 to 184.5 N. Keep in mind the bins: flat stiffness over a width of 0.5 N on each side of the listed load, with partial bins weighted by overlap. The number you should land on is 61.5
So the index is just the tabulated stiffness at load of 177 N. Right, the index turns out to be 64.81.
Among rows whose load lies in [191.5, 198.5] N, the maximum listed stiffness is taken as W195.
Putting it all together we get 63.27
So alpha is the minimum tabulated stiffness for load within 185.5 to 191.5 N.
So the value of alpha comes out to 60.76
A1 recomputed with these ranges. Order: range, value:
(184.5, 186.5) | 64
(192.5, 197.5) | 59.7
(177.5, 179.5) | 65.8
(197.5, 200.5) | 50.4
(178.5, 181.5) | 62.5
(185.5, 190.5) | 62.4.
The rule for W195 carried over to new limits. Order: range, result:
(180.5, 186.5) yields 66.05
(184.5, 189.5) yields 66.47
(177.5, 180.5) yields 66.83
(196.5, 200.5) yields 55.85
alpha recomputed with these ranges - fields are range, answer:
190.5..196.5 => 57.28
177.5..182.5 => 58.93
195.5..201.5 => 42.5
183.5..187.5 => 61.92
